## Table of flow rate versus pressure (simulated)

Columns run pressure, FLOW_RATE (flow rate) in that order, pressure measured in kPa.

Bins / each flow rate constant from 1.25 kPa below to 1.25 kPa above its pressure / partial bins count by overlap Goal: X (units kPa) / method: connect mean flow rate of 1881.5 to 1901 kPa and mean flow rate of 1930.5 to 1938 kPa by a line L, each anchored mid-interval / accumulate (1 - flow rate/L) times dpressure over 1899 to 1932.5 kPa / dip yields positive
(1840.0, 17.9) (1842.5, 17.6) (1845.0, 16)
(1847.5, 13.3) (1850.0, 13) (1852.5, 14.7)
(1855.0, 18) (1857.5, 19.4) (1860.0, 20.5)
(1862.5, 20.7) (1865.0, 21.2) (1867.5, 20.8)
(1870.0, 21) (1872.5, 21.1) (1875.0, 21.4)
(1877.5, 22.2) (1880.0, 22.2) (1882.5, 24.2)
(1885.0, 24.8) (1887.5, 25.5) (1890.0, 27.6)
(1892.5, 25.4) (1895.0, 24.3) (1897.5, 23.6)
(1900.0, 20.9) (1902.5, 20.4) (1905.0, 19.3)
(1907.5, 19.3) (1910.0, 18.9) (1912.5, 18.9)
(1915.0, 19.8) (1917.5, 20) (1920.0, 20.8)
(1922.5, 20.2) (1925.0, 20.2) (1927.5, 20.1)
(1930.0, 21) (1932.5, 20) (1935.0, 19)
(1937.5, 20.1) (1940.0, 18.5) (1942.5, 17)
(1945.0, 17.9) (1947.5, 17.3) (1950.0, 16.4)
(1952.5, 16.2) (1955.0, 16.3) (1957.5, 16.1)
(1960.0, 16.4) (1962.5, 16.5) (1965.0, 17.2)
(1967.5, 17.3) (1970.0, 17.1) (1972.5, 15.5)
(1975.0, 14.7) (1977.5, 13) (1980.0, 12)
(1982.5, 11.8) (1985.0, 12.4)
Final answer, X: 2.78 kPa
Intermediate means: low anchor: 24.6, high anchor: 19.8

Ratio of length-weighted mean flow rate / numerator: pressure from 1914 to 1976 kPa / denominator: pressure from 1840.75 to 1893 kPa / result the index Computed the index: 0.89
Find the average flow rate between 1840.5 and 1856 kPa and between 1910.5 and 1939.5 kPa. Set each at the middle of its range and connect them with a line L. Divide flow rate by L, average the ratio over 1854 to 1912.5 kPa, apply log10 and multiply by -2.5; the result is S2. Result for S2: -0.239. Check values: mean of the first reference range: 15.5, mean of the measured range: 21.8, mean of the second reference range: 19.9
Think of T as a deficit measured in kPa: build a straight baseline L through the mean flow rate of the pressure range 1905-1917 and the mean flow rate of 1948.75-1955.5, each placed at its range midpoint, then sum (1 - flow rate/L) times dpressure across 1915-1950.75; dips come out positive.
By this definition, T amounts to -3.1 kPa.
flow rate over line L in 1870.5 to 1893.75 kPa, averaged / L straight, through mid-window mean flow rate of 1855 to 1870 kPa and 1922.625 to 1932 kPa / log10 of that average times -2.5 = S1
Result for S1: -0.167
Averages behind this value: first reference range 20.4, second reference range 20.4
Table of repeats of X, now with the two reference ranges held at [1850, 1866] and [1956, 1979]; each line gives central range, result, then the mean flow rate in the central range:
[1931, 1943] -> -1.7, 19.1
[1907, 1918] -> -1.3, 19.3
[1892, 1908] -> -3.9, 21.8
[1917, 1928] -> -2.1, 20.3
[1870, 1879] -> -1.6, 21.5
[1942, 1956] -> -0.4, 16.9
